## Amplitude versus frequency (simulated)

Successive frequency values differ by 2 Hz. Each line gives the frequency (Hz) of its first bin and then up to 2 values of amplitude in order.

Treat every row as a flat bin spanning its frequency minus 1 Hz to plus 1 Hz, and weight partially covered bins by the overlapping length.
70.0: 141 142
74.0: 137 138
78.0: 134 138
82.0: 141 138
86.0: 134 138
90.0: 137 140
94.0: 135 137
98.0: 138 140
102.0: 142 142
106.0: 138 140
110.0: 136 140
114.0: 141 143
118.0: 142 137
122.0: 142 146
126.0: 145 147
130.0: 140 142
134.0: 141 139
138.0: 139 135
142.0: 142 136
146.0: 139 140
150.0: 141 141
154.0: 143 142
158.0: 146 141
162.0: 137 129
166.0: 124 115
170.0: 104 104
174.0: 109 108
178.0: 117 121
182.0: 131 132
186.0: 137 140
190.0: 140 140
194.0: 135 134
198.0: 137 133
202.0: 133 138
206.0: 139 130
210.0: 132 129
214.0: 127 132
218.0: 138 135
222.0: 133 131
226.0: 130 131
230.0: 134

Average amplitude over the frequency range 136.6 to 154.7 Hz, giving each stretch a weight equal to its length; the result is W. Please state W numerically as 139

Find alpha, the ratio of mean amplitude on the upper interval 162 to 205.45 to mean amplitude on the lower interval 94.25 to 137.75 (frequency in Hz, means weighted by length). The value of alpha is 0.90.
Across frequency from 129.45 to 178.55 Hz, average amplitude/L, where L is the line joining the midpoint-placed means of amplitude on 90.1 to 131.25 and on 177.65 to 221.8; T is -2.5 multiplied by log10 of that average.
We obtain 0.04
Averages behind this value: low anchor 140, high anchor 133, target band 132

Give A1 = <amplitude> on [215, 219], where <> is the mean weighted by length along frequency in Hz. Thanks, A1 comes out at 135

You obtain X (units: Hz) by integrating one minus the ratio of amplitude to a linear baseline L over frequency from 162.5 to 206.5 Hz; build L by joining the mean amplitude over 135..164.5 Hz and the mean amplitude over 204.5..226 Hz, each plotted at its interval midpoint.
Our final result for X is 2.75 Hz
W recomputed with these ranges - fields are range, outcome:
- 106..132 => 141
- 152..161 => 143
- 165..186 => 117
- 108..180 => 135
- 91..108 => 139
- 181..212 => 135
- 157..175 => 123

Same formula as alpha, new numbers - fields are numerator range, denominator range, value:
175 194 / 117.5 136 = 0.91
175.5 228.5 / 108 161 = 0.94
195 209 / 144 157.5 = 0.96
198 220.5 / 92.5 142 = 0.95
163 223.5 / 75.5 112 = 0.93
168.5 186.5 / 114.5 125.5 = 0.83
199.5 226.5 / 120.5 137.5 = 0.93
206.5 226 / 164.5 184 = 1.14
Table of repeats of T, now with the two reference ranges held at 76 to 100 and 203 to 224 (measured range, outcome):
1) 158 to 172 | 0.08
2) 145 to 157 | -0.04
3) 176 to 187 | 0.07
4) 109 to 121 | -0.03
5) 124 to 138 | -0.05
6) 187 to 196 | -0.03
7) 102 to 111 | -0.02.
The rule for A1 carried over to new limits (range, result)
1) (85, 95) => 137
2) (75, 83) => 138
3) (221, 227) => 131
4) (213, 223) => 133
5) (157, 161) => 144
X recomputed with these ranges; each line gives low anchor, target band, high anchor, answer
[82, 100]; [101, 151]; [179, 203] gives -1.5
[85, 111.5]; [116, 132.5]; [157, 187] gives -1.2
